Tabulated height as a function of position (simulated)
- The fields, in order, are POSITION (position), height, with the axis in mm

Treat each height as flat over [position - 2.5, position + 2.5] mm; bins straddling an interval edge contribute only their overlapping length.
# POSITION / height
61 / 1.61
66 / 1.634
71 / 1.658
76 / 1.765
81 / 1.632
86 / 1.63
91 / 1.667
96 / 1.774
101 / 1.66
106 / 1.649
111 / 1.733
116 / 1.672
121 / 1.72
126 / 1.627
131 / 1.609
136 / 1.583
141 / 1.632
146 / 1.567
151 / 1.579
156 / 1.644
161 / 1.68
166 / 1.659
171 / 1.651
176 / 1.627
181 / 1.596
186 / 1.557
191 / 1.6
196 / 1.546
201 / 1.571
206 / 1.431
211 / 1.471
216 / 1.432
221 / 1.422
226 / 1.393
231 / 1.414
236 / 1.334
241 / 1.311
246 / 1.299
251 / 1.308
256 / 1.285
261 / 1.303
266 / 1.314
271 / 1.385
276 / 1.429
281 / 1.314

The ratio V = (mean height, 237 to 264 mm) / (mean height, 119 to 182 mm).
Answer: 0.80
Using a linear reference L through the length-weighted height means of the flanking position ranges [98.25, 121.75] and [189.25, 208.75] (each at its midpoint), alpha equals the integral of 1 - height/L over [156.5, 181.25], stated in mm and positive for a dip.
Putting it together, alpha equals -1.0 mm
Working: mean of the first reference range 1.69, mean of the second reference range 1.53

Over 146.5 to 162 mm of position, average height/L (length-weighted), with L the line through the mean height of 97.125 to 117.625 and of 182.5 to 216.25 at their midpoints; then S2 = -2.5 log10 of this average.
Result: -0.01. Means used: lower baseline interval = 1.69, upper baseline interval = 1.52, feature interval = 1.62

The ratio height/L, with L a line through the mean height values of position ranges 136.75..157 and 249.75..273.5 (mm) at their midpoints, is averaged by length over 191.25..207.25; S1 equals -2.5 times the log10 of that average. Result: -0.04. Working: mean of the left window 1.6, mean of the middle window 1.53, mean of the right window 1.32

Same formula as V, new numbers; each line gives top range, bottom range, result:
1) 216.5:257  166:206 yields 0.85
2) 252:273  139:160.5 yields 0.82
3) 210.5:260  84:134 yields 0.81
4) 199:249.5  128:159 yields 0.88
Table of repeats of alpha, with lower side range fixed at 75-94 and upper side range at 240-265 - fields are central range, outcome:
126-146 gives -0.6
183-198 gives -1.4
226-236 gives -0.3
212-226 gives -0.5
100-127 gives -1.3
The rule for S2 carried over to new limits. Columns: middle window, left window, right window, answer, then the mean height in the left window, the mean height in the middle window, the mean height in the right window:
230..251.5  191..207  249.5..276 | 0.06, 1.54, 1.33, 1.33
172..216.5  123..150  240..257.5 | -0.07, 1.6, 1.55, 1.3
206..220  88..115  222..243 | -0.02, 1.69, 1.44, 1.37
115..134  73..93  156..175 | 0.01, 1.67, 1.65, 1.66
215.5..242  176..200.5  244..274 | 0.03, 1.58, 1.38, 1.32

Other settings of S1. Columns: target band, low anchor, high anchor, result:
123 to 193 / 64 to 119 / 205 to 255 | -0.057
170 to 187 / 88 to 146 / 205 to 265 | -0.071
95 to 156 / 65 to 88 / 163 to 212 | -0.014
